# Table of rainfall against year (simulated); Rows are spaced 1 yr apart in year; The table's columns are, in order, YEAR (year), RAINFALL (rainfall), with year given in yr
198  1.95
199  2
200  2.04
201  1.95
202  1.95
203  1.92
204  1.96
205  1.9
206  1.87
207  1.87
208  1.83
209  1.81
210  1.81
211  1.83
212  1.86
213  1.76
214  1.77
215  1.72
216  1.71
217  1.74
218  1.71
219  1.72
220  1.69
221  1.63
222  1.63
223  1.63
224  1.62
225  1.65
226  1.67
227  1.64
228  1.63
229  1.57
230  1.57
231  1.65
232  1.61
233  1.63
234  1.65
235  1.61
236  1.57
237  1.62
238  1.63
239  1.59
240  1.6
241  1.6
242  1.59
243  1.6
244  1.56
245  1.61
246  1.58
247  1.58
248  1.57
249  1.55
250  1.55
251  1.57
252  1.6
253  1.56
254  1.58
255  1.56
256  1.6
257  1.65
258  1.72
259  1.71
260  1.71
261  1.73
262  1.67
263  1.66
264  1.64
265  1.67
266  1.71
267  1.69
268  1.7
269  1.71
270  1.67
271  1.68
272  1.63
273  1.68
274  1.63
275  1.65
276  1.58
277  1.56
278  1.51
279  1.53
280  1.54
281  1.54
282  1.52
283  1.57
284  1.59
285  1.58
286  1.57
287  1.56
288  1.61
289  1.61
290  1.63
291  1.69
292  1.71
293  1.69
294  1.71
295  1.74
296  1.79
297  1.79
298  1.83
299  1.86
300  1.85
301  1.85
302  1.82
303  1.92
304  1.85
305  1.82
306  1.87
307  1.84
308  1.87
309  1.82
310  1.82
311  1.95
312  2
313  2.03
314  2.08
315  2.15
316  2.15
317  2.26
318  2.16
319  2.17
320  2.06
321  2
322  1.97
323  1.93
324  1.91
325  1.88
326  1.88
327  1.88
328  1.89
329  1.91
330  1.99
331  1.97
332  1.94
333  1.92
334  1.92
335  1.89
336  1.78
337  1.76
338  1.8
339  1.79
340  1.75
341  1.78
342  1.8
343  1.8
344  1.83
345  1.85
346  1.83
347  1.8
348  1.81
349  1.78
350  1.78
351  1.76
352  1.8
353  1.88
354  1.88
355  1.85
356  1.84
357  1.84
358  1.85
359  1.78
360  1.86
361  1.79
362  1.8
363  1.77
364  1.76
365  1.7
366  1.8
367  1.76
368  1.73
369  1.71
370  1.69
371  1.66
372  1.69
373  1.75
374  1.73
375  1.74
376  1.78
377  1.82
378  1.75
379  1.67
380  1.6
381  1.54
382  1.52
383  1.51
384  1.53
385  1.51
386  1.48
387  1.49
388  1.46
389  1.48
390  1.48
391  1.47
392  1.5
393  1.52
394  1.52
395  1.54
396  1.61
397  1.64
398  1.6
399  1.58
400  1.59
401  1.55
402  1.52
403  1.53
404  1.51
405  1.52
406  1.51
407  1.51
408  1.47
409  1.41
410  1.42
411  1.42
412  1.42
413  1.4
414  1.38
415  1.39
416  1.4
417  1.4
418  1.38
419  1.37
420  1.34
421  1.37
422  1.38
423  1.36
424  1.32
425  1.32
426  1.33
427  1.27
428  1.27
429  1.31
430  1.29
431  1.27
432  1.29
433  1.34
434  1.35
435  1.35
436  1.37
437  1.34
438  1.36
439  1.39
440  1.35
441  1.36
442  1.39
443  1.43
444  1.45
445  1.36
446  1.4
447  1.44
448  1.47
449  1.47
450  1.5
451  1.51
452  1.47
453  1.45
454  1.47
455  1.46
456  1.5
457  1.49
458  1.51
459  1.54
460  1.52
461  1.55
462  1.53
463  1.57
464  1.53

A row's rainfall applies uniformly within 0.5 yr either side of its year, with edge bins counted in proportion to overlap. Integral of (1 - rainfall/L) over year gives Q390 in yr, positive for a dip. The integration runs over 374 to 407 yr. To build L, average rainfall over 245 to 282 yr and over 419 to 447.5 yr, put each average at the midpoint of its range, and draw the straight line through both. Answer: -3.42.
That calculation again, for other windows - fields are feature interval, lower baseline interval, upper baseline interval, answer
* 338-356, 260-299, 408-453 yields -3.32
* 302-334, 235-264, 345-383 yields -4.94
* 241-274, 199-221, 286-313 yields 3.18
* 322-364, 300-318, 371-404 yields -1.22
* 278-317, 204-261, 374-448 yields -4.60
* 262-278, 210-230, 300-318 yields 1.60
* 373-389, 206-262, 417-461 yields -1.52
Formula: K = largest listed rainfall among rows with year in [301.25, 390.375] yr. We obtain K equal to 2.26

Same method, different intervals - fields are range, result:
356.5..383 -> 1.86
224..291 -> 1.73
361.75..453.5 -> 1.82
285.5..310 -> 1.92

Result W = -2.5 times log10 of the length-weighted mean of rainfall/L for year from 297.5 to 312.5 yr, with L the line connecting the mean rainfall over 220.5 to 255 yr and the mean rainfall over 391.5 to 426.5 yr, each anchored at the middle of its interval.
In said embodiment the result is -0.20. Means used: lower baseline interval 1.6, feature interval 1.86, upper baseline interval 1.46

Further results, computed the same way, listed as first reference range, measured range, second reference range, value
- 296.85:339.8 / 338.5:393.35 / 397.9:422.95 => -0.02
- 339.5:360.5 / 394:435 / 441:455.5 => 0.11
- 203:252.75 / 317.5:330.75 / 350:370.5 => -0.12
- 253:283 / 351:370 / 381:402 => -0.16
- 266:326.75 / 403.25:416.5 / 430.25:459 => 0.04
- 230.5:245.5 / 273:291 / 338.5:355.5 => 0.07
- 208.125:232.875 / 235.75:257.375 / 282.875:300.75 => 0.07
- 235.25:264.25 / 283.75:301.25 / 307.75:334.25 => 0.08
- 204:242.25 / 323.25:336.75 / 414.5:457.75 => -0.23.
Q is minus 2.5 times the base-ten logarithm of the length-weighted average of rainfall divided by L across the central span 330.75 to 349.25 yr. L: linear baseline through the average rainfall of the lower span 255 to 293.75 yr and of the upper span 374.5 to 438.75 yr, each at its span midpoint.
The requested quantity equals -0.18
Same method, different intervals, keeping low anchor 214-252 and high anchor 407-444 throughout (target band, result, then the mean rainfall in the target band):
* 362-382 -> -0.192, 1.72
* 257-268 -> -0.070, 1.69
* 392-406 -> -0.112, 1.55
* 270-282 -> -0.019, 1.59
